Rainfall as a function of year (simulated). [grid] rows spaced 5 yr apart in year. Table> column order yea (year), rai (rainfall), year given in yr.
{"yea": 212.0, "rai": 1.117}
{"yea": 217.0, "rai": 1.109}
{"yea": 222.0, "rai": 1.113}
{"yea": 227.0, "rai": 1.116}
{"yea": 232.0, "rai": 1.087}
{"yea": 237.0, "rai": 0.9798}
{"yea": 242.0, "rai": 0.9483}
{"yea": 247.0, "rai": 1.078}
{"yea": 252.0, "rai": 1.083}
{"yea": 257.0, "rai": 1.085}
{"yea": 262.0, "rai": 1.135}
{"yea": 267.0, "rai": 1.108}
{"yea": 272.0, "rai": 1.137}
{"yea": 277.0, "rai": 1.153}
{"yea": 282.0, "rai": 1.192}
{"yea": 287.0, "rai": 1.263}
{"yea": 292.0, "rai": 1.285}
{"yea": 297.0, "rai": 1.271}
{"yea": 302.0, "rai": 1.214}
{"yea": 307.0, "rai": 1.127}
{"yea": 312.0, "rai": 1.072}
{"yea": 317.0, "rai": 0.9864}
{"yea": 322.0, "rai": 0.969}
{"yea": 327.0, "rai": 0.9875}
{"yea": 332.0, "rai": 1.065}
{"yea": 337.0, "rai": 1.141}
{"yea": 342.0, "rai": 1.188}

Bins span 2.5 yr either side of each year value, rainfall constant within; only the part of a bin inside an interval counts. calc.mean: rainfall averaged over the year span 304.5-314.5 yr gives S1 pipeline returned 1.1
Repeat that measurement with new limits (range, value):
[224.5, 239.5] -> 1.06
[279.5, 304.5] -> 1.25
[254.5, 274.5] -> 1.12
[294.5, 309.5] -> 1.2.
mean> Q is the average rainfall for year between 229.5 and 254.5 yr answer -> 1.04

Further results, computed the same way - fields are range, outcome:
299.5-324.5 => 1.07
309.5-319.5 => 1.03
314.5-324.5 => 0.978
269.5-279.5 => 1.15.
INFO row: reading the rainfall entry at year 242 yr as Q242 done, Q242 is 0.9483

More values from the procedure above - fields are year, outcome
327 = 0.9875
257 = 1.085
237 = 0.9798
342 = 1.188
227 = 1.116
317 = 0.9864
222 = 1.113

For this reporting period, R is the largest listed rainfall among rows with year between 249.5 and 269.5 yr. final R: 1.135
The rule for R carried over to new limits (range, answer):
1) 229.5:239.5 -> 1.087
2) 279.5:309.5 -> 1.285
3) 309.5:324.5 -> 1.072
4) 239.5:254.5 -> 1.083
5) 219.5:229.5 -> 1.116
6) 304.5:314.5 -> 1.127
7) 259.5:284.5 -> 1.192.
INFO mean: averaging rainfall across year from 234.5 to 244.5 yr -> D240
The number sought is 0.964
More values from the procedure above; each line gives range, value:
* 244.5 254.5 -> 1.08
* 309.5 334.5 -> 1.02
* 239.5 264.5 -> 1.07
